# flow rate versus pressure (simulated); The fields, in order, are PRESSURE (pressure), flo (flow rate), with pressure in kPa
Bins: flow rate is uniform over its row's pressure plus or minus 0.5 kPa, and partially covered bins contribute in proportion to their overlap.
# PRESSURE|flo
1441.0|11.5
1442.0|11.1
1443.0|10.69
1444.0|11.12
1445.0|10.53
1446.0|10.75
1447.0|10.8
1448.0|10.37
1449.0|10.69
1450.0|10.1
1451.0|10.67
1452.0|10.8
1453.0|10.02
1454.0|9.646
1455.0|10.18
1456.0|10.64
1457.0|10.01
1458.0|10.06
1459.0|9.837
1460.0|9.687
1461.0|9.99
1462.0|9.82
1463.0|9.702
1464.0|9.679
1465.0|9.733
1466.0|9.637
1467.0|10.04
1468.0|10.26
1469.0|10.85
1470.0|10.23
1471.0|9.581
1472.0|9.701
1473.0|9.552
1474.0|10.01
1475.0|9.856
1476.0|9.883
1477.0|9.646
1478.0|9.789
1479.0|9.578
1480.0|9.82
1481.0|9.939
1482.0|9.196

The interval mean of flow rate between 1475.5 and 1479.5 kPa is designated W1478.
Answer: 9.72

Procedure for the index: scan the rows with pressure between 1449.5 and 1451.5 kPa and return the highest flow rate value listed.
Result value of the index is 10.67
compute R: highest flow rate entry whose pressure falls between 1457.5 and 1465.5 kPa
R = 10.06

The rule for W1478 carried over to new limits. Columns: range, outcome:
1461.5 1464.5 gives 9.73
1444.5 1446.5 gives 10.6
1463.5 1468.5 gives 9.87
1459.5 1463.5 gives 9.8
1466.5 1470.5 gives 10.3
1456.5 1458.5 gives 10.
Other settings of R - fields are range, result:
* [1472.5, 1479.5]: 10.01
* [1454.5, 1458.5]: 10.64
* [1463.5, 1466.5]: 9.733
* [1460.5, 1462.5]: 9.99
